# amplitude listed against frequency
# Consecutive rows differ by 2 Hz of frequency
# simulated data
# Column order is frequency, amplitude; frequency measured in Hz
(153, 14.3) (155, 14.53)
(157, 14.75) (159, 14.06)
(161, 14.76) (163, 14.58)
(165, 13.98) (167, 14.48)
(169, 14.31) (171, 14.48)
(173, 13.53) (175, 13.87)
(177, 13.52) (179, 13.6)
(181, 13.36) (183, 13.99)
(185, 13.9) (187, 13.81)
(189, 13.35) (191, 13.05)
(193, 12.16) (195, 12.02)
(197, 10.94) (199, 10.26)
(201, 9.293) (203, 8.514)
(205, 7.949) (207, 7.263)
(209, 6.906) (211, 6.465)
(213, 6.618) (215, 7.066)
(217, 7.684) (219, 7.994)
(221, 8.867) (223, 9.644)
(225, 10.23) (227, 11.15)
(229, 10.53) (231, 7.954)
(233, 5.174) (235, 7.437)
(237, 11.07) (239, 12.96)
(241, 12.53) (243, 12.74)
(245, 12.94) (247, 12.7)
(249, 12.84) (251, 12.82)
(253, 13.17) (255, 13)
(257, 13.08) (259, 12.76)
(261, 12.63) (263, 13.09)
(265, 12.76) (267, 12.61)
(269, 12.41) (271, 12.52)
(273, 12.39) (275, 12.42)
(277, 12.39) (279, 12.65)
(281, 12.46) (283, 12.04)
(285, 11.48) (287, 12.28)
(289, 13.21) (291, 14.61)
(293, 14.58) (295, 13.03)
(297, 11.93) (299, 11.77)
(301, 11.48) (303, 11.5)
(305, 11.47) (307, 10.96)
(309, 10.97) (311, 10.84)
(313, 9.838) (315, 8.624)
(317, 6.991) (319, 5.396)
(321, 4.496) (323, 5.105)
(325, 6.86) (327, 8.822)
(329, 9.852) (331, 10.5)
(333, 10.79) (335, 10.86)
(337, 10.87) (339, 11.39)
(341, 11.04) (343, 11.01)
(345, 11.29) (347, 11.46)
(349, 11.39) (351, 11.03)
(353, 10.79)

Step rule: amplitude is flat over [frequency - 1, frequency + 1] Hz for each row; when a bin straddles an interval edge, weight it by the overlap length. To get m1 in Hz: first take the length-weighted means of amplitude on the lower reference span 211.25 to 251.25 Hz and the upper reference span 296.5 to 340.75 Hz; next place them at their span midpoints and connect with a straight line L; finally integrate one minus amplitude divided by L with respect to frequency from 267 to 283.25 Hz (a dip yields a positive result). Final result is -4.5 Hz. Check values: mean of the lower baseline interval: 9.93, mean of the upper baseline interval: 9.6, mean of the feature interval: 12.4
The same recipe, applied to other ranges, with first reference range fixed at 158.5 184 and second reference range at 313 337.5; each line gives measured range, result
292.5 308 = -4.7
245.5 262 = -2.9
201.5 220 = 7.6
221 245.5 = 3.0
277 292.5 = -4.7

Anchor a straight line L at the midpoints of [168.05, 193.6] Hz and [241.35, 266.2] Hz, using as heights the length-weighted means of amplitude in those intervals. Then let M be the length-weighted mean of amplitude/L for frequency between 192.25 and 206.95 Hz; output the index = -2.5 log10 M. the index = 0.33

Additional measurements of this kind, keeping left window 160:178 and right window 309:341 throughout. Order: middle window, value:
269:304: -0.224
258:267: -0.163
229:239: 0.348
